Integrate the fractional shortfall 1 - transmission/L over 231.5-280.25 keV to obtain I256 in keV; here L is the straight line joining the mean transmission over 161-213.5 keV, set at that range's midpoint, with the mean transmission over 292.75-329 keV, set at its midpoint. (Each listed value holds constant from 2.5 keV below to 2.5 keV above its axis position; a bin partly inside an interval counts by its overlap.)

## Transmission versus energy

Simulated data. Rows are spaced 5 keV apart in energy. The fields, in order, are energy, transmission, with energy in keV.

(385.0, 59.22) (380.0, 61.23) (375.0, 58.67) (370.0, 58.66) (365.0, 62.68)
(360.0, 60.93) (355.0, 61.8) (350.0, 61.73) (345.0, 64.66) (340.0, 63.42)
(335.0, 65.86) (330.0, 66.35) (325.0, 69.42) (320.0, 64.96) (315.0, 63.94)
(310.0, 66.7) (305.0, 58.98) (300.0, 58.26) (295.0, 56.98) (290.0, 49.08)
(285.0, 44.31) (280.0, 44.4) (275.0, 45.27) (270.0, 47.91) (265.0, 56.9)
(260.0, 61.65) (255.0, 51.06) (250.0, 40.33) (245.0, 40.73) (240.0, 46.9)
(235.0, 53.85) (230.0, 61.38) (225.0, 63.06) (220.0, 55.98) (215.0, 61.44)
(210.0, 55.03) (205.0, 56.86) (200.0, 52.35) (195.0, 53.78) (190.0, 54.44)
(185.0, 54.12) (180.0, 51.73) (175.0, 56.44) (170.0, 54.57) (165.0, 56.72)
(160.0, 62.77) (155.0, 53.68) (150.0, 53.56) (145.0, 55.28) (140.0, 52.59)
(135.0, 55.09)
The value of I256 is 8.2 keV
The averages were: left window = 55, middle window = 49.4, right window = 62.9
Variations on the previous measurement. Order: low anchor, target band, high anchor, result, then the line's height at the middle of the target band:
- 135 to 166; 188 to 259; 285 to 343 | 5.7 keV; 58.2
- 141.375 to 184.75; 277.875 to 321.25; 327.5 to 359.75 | 3.9 keV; 61.7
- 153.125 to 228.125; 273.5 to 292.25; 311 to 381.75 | 4.6 keV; 60.4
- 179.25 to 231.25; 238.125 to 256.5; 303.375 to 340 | 4.7 keV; 59.6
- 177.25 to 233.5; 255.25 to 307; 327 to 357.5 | 7.1 keV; 60.6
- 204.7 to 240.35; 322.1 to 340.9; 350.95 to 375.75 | -2.0 keV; 60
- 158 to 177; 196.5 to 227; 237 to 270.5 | -2.2 keV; 53.4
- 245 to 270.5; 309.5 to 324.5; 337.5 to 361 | -1.8 keV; 58.4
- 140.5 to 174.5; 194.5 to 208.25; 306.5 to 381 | 0.8 keV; 57.7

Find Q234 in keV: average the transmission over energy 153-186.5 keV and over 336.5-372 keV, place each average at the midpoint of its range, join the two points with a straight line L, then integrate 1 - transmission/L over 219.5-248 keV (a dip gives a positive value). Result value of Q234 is 2.31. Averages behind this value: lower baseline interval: 55.8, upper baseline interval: 62.1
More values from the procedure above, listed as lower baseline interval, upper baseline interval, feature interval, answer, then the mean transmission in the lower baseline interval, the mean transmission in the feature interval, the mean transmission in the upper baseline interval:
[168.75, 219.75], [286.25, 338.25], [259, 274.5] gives 1.5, 55.1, 53.6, 61.6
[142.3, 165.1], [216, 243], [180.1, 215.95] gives 0.9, 56.3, 54.9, 56.2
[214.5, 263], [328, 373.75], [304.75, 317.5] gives -1.0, 53.3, 64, 62.7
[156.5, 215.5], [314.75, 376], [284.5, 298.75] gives 2.1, 55.6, 51.7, 63.4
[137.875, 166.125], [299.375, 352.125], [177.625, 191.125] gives 0.9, 55.8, 53.3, 64.2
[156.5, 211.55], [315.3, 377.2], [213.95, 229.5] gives -0.8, 55.3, 60.2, 63.3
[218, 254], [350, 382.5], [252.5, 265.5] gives -0.8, 51.7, 56.5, 60.7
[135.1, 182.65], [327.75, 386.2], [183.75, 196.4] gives 0.5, 55.2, 54.1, 62.1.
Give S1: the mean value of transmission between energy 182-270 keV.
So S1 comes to 53.9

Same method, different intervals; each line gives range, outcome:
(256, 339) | 57.5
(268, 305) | 50.1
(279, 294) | 47.2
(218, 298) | 51.3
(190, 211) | 54.5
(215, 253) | 52.4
